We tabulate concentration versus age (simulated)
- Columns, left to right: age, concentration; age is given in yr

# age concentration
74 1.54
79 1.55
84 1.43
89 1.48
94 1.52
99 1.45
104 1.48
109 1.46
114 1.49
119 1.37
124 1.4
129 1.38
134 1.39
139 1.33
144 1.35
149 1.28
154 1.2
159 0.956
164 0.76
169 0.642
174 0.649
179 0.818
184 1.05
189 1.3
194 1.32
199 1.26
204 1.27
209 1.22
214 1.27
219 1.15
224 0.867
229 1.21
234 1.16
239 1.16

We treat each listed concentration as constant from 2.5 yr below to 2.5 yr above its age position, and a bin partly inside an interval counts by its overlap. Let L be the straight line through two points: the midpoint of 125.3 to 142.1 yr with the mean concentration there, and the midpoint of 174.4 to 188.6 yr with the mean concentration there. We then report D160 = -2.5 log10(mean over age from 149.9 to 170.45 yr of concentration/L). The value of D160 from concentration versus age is 0.22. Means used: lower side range 1.37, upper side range 0.946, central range 0.933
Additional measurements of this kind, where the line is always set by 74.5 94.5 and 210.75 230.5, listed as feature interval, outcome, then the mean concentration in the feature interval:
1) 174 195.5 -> 0.15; 1.06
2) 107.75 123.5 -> -0.02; 1.43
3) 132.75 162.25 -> 0.08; 1.23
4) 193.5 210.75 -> -0.08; 1.26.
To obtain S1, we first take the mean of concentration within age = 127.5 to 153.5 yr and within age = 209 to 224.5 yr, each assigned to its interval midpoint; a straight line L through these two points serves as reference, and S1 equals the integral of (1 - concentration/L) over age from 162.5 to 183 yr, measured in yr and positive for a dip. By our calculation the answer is 8.4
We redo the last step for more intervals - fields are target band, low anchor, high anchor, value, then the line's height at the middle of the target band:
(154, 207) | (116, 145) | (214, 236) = 9.24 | 1.24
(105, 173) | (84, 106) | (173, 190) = -0.12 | 1.21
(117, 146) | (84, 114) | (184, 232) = 0.46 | 1.39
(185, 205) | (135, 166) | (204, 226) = -2.04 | 1.15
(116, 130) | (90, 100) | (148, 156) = -0.24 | 1.36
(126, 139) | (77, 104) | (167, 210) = -0.74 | 1.3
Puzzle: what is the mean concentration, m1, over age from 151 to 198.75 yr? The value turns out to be 0.983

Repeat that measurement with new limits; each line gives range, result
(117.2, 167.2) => 1.23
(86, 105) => 1.48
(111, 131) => 1.41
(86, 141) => 1.43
